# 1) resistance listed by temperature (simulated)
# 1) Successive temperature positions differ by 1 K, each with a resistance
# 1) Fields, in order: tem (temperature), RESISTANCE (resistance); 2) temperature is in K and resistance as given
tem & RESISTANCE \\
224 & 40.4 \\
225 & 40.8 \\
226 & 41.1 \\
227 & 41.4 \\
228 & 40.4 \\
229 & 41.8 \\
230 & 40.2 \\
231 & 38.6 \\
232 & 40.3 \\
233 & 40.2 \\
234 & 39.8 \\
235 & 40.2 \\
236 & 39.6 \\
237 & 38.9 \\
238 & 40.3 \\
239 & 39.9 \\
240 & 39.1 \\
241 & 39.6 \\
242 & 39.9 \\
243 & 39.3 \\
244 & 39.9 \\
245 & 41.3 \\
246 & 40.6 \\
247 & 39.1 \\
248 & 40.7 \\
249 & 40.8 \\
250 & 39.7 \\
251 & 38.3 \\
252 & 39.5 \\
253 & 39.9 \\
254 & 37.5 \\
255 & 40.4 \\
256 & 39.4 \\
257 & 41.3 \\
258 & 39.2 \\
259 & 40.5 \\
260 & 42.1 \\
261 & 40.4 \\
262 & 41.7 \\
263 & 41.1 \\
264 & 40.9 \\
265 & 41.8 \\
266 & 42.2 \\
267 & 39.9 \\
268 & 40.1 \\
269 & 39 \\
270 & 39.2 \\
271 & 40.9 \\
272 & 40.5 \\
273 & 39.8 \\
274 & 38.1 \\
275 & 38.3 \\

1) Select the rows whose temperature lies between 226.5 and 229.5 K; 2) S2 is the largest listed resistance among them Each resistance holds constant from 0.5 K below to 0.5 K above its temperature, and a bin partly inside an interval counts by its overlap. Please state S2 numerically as 41.8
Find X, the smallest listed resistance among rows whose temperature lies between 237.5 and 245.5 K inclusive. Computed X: 39.1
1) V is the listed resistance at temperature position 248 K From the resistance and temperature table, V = 40.7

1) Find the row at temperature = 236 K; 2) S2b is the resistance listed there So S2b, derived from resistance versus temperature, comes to 39.6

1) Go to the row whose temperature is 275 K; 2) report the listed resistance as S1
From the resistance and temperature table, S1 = 38.3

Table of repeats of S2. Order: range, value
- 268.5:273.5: 40.9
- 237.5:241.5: 40.3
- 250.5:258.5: 41.3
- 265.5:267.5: 42.2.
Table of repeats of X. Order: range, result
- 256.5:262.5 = 39.2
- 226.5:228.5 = 40.4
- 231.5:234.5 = 39.8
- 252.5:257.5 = 37.5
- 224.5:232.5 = 38.6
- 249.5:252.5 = 38.3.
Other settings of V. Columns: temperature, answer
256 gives 39.4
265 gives 41.8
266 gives 42.2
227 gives 41.4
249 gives 40.8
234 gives 39.8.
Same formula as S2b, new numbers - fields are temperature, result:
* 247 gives 39.1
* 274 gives 38.1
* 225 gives 40.8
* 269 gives 39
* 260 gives 42.1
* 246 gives 40.6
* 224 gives 40.4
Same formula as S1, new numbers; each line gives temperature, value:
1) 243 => 39.3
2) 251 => 38.3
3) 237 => 38.9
